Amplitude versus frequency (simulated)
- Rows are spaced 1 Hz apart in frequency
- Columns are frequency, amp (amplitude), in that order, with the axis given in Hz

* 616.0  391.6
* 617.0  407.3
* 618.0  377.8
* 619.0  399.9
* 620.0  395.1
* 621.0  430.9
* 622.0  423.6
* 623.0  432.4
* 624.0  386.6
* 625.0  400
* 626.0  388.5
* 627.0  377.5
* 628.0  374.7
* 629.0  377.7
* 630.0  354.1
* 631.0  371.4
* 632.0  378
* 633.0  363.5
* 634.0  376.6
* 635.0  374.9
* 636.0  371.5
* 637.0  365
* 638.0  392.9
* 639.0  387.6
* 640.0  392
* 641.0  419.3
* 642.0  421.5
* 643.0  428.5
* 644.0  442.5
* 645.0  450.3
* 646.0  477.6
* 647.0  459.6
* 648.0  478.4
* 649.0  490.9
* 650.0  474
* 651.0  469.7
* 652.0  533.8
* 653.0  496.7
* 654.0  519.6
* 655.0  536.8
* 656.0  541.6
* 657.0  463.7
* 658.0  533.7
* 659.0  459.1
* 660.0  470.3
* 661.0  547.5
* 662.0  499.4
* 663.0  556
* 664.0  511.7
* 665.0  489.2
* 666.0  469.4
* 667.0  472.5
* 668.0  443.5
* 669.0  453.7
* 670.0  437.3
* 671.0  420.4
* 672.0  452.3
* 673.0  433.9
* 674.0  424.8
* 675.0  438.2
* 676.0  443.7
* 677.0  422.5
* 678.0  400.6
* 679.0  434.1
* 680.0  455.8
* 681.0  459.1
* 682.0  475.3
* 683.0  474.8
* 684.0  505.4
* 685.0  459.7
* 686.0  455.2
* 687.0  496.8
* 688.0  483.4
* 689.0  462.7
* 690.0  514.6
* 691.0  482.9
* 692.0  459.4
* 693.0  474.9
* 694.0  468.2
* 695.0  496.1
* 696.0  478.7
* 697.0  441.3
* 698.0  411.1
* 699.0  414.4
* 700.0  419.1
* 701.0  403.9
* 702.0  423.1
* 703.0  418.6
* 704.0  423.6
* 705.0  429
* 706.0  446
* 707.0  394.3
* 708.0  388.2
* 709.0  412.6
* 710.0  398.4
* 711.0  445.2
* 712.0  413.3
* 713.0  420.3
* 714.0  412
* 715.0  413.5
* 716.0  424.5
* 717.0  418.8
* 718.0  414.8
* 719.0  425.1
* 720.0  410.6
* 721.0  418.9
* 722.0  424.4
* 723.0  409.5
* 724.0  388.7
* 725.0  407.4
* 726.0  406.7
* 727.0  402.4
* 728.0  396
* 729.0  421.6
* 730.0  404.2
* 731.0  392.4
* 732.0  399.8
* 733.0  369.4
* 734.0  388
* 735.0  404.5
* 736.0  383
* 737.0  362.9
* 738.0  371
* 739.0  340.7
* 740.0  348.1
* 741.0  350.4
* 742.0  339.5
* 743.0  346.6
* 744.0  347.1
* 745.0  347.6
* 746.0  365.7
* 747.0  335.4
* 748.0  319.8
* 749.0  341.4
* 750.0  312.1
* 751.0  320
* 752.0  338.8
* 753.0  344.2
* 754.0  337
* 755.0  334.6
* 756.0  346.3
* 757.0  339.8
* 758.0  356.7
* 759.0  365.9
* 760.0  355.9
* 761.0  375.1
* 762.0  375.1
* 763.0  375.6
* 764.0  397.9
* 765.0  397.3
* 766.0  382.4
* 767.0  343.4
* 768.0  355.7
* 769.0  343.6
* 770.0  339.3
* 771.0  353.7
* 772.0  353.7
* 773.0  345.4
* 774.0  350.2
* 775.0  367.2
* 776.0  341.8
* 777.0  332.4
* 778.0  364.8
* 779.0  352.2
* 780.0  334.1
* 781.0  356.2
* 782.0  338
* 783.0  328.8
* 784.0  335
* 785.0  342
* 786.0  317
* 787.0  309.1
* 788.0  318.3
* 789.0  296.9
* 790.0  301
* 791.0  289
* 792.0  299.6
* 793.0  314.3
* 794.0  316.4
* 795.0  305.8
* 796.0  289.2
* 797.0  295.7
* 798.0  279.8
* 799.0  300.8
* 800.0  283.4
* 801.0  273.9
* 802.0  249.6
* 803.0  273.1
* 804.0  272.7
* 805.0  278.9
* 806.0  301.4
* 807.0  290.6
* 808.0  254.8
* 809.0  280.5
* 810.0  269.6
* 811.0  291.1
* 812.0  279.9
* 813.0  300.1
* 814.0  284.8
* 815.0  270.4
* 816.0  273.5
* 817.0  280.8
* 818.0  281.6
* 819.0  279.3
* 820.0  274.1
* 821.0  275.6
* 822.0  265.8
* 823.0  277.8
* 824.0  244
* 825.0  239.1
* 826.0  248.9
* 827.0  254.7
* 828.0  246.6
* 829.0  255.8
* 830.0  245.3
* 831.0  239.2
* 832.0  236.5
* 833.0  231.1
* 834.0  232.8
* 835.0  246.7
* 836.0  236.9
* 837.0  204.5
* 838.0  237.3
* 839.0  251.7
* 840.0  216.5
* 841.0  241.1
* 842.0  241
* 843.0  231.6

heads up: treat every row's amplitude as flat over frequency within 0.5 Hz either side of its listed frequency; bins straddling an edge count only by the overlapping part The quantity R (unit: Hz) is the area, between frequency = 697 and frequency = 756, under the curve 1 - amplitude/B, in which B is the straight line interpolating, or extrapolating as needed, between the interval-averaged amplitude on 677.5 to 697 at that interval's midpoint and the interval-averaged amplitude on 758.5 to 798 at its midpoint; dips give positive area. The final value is 3.7 Hz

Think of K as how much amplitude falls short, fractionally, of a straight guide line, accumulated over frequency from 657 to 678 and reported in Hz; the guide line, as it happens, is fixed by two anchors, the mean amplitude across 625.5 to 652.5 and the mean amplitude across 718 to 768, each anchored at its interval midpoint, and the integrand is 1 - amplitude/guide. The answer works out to -3.36 Hz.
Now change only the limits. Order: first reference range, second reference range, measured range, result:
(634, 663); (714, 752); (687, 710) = -1.7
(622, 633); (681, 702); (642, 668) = -4.4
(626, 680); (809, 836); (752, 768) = -1.5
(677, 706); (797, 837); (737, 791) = -0.2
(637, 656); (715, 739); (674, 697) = -1.8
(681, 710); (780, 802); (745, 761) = 1.0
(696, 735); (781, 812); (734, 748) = 0.7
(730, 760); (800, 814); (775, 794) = -1.3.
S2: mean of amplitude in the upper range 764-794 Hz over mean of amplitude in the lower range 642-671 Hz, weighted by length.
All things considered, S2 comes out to 0.70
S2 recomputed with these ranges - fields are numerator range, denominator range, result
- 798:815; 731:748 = 0.77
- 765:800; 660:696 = 0.70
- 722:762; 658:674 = 0.77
